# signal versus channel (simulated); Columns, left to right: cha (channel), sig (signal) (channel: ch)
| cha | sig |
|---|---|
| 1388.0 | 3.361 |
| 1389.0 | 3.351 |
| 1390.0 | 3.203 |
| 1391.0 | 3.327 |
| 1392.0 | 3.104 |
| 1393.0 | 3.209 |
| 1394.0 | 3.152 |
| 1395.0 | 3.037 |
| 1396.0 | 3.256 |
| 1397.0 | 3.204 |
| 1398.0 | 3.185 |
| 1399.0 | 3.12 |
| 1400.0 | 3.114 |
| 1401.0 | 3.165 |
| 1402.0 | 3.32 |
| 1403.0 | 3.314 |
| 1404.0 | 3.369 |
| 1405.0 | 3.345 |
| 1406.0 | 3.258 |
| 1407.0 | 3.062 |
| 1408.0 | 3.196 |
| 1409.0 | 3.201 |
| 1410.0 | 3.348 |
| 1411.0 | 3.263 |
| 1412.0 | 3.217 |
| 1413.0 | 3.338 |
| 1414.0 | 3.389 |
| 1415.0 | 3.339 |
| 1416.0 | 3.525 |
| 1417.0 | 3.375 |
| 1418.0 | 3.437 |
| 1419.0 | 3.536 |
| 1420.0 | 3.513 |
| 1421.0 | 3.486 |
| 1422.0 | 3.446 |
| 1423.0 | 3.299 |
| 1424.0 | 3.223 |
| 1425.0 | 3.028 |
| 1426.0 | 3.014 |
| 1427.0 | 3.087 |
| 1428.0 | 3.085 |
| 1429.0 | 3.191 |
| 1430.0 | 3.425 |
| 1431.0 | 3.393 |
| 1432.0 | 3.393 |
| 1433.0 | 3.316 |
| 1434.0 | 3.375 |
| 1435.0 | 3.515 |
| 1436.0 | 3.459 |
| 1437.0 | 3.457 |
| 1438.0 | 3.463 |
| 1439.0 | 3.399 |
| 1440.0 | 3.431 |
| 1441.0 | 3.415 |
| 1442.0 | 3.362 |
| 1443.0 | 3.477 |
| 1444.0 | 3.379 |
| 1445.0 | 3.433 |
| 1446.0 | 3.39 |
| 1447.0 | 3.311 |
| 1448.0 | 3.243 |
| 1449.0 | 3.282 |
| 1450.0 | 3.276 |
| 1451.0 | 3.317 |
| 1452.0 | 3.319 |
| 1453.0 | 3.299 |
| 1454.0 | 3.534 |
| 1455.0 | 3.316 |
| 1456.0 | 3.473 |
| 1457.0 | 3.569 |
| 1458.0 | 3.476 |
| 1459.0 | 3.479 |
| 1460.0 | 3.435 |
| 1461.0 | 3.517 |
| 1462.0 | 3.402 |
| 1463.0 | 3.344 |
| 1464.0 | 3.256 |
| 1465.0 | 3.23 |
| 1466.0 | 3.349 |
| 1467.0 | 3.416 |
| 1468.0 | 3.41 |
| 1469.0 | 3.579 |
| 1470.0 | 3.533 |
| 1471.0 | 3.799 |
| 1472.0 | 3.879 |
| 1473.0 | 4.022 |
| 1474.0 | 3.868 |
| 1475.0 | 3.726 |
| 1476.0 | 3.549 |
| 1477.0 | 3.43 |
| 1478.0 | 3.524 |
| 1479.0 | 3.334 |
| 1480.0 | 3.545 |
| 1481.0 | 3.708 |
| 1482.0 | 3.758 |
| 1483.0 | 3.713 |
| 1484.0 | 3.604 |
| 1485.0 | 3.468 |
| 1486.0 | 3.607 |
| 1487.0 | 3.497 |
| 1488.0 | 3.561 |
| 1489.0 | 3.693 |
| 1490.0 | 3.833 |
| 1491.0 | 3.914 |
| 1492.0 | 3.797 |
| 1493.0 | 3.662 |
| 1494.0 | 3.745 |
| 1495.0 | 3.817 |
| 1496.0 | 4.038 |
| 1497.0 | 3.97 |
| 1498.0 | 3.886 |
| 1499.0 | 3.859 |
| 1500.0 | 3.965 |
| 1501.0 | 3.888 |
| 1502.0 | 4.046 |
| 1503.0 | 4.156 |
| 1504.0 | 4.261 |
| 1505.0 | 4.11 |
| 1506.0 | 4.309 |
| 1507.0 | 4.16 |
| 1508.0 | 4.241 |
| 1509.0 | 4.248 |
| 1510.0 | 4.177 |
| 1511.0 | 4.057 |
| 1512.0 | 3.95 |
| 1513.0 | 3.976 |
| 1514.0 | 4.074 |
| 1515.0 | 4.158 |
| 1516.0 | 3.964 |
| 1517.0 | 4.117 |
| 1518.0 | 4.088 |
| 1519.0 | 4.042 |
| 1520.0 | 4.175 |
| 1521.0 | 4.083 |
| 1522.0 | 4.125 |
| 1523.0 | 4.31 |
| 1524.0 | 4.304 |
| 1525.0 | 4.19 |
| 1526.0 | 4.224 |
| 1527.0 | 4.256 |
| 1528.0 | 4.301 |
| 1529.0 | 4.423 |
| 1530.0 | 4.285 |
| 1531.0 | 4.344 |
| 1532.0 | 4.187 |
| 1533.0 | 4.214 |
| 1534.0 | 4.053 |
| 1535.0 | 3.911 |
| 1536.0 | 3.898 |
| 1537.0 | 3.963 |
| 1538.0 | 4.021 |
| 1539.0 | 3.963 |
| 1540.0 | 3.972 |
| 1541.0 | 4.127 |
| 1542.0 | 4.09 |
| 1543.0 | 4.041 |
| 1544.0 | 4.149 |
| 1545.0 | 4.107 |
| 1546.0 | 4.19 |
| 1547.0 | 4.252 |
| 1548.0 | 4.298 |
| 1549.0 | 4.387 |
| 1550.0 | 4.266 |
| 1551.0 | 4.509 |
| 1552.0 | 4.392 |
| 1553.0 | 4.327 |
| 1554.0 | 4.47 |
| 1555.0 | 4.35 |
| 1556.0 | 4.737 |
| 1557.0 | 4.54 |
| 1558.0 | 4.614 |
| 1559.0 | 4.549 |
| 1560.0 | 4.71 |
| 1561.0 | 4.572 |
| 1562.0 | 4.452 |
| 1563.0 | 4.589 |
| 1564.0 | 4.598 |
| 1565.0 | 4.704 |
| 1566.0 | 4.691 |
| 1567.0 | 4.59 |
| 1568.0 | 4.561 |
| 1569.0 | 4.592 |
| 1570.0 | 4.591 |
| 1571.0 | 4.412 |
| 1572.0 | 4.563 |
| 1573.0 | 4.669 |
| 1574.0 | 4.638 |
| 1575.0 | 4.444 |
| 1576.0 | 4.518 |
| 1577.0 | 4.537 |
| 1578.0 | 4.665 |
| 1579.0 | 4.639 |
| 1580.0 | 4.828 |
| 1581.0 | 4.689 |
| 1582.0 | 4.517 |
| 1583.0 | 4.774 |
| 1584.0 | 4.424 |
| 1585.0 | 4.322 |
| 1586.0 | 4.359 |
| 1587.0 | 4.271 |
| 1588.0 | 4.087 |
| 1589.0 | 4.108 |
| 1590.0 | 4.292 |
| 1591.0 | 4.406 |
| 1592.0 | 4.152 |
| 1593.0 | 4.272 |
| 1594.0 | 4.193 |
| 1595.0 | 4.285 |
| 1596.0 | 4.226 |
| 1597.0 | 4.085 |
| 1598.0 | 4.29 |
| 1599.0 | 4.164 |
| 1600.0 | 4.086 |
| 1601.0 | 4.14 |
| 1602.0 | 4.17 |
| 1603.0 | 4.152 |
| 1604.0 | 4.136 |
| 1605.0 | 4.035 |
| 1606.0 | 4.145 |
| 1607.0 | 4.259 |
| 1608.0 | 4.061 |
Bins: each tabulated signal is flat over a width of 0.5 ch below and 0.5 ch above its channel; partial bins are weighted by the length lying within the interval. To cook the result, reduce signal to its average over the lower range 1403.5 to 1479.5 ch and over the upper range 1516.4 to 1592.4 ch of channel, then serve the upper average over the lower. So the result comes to 1.3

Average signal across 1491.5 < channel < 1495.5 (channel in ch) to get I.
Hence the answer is 3.76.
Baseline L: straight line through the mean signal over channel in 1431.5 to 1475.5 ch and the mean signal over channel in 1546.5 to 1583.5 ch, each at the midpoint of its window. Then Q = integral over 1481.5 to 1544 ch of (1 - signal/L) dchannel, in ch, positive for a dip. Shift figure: 0.3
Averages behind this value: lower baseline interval 3.45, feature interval 4.02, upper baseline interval 4.55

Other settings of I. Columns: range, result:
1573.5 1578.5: 4.56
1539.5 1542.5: 4.06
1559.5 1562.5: 4.58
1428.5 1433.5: 3.34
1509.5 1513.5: 4.04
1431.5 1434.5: 3.36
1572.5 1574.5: 4.65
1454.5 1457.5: 3.45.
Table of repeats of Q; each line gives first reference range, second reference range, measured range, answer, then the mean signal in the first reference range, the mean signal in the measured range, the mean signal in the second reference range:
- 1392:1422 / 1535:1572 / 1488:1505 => 0.2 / 3.28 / 3.9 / 4.37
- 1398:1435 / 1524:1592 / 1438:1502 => 2.4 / 3.29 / 3.56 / 4.38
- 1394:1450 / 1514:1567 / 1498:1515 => -0.4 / 3.31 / 4.09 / 4.28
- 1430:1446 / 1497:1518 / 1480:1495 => 0.8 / 3.42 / 3.68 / 4.08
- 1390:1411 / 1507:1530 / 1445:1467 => 1.7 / 3.22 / 3.37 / 4.16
